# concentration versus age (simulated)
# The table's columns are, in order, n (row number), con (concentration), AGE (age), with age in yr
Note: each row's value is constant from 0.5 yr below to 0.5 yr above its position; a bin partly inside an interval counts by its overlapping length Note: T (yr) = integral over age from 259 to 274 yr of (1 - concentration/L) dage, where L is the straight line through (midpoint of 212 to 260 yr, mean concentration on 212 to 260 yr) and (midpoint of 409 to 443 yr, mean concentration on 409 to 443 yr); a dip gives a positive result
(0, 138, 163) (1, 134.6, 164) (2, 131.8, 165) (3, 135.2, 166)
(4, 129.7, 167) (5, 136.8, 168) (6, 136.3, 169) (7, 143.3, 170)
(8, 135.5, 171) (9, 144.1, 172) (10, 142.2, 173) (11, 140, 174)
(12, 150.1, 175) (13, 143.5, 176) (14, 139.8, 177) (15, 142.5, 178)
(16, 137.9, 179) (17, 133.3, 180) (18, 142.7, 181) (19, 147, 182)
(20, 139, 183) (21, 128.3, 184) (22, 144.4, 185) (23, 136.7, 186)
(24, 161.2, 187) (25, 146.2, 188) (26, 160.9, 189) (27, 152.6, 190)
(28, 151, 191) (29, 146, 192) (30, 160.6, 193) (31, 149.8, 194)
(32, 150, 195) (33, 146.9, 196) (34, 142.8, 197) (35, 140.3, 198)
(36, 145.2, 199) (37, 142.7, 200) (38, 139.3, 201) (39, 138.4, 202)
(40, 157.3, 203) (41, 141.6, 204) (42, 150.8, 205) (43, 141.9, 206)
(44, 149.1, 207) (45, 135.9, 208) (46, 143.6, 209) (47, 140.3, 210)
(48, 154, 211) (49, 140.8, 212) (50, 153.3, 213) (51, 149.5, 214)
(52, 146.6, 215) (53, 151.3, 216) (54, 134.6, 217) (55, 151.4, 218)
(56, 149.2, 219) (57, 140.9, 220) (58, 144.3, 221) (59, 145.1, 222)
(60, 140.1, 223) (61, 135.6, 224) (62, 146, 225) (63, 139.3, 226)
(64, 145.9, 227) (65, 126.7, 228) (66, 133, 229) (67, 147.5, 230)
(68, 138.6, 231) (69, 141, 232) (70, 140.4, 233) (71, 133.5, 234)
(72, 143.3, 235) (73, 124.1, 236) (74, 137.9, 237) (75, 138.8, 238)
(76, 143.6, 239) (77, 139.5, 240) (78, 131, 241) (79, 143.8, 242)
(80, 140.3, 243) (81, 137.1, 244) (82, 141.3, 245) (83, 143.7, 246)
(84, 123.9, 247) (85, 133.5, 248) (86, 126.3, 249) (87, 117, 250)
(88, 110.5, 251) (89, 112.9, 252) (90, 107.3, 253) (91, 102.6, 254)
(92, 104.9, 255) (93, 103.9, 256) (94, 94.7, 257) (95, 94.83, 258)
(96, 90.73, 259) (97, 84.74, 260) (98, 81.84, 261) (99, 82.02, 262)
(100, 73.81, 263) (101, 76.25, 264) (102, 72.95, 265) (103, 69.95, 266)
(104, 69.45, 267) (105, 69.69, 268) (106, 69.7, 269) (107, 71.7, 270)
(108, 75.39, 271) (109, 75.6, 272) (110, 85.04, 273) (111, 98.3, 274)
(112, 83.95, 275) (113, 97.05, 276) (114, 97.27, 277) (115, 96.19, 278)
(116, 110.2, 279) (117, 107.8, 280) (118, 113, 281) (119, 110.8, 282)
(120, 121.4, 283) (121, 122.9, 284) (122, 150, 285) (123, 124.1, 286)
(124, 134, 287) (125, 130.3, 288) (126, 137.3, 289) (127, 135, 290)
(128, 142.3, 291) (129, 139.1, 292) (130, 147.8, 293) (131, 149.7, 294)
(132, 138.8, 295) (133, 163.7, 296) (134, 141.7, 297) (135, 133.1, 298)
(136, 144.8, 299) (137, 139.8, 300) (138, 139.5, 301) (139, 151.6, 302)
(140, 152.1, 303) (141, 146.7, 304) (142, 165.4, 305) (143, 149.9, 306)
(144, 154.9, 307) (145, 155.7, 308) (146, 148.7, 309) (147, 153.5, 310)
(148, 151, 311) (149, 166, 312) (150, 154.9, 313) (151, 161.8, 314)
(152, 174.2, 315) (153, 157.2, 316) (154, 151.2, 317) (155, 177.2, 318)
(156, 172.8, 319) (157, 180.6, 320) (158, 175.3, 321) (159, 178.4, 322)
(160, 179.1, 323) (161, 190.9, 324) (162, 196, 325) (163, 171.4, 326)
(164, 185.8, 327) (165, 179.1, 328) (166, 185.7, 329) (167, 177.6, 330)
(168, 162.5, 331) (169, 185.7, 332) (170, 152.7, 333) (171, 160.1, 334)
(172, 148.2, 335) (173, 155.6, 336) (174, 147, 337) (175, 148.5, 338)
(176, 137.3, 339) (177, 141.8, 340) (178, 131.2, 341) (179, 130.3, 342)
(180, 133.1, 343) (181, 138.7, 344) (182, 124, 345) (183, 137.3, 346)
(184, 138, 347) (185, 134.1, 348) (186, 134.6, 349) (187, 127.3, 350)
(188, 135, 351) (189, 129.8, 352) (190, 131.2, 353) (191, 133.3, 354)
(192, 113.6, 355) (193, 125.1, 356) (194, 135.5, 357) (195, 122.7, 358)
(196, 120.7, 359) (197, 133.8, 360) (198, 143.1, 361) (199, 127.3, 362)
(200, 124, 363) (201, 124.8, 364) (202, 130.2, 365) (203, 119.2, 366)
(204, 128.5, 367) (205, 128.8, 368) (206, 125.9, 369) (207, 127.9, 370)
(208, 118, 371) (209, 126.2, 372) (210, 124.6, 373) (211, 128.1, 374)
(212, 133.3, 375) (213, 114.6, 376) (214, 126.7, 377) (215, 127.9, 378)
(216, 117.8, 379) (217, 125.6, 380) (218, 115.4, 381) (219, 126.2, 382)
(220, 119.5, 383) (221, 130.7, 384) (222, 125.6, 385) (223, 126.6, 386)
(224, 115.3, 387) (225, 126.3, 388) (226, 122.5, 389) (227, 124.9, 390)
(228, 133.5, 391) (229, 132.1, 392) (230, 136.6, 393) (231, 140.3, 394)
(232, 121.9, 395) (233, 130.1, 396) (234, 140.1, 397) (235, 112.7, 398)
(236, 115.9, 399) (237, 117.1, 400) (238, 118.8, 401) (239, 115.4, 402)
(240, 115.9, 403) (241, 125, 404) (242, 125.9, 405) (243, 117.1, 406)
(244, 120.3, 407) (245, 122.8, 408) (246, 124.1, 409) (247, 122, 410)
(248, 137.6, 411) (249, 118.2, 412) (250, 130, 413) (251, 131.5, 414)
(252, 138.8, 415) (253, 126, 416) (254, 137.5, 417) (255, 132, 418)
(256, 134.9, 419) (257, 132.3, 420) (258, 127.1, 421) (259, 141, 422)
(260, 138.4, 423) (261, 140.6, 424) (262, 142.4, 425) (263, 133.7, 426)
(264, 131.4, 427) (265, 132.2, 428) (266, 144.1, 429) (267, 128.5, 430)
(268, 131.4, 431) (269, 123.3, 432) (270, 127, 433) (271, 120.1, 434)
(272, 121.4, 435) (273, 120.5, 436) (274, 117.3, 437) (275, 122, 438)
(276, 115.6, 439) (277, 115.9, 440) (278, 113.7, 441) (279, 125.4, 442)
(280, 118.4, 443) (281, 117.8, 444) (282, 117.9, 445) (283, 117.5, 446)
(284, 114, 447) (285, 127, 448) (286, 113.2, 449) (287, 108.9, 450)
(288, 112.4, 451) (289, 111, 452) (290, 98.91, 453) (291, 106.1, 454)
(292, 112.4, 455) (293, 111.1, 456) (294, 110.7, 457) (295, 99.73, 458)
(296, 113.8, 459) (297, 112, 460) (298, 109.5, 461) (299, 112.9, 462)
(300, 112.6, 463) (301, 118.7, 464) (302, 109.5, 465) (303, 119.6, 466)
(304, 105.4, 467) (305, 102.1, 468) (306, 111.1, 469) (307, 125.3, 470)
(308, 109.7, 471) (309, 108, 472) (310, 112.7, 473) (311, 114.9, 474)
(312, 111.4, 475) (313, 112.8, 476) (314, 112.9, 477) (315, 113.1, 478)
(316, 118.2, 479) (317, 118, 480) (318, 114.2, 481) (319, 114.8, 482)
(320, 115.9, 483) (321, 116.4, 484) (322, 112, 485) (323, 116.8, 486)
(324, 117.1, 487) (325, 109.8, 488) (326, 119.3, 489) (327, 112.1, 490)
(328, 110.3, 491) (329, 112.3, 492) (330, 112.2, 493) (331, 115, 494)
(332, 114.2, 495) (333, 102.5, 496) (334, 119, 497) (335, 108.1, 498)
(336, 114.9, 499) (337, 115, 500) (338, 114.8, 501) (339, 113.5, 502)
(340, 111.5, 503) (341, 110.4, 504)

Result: 6.2 yr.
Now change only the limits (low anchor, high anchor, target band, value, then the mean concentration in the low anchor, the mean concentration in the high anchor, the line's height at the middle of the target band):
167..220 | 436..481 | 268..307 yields 2.9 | 145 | 114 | 134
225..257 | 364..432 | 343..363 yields -0.4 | 130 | 127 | 128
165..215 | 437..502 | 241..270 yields 7.2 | 144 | 113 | 137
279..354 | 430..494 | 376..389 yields 1.0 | 149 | 115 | 134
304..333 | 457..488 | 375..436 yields 4.3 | 169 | 113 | 137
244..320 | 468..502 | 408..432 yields -3.3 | 123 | 114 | 116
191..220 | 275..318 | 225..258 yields 3.3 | 146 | 139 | 143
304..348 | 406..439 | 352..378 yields 3.6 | 159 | 129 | 147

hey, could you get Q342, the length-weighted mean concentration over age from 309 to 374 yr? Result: 147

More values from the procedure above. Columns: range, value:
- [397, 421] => 125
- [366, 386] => 125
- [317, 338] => 172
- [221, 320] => 126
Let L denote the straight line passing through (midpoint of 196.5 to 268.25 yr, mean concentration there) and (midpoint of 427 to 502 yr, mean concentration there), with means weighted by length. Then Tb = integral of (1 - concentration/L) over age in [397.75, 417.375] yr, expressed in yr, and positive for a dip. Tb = -0.9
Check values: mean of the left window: 128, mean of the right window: 115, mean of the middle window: 124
